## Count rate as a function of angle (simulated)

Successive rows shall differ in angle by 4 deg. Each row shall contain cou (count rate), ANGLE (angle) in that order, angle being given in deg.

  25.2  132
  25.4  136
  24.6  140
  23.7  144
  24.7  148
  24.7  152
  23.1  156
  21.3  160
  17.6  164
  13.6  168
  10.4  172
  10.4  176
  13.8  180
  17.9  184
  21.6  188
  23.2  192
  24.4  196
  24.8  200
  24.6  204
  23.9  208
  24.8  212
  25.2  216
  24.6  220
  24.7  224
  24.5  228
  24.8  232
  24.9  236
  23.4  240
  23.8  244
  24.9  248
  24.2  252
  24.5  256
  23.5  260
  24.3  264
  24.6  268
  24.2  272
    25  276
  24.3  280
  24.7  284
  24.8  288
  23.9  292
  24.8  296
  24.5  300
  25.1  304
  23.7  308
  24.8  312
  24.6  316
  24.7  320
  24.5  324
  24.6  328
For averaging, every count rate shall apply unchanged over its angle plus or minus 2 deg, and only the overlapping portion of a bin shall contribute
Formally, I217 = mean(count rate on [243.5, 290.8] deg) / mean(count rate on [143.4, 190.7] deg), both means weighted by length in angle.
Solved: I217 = 1.3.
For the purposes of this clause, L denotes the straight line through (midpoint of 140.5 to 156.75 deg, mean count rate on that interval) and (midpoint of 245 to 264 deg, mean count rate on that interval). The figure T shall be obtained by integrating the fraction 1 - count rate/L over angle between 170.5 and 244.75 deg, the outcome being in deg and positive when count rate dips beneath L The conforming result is 7.0 deg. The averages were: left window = 24.2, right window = 24.3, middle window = 21.9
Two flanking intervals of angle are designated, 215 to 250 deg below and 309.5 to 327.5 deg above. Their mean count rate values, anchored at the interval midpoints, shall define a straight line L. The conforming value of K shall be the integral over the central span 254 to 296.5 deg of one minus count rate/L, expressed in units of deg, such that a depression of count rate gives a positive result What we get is 0.3 deg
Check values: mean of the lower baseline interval 24.5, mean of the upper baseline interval 24.6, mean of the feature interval 24.4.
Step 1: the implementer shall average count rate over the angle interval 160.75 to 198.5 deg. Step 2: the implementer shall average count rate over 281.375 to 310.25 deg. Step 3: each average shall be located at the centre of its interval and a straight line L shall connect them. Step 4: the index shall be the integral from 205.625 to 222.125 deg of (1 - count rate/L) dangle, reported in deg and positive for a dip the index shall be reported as -4.5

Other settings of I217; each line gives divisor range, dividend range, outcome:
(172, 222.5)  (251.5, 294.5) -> 1.15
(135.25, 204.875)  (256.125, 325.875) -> 1.20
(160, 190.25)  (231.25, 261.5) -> 1.56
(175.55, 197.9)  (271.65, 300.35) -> 1.29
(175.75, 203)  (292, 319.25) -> 1.21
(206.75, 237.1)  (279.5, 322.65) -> 0.99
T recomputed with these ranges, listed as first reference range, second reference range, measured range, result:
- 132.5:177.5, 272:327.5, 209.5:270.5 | -4.51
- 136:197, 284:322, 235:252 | -1.31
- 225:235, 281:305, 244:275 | 0.43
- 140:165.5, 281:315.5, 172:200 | 5.78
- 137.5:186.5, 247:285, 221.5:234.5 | -1.32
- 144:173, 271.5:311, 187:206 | -2.30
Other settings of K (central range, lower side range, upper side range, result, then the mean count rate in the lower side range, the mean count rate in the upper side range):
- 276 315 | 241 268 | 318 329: -0.2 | 24.2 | 24.6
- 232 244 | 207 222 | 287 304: 0.2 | 24.7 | 24.6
